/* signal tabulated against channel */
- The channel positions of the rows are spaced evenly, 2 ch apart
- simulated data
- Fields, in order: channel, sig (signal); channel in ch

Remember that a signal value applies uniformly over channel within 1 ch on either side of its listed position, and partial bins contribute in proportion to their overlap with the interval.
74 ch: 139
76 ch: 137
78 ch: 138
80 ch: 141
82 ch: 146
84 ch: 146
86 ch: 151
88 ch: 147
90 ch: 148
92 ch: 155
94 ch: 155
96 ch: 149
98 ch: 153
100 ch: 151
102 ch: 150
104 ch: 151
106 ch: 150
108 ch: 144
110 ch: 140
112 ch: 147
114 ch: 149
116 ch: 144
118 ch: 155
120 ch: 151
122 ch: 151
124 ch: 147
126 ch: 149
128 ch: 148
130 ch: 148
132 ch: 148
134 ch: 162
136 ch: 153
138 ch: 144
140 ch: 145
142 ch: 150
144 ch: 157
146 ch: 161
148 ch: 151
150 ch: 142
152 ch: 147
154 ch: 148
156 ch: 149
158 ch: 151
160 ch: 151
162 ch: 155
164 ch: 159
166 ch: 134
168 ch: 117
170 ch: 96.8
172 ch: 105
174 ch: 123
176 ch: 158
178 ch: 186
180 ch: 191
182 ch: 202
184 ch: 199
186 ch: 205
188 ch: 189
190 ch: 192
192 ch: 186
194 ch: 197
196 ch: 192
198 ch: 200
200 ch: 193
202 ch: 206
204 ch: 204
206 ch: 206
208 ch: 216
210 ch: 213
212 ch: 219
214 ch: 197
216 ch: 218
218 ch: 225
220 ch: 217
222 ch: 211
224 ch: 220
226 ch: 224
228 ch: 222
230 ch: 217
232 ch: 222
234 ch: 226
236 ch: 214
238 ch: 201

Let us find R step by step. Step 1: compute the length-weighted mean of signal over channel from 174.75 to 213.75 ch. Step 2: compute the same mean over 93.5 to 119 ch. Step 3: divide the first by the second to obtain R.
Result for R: 1.3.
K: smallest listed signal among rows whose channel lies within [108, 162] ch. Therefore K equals 140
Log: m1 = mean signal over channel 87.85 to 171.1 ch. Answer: 148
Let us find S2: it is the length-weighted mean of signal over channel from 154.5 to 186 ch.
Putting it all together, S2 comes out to 153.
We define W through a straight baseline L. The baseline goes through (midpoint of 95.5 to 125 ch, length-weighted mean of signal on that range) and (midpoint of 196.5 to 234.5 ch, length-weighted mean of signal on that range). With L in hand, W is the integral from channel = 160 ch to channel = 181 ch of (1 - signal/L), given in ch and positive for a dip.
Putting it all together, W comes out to 4.8 ch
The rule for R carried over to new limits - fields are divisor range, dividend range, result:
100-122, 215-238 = 1.47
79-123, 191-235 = 1.41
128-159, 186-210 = 1.32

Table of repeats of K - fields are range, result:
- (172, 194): 105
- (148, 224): 96.8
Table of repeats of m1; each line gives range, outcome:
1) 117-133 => 150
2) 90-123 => 150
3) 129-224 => 173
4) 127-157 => 150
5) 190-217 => 203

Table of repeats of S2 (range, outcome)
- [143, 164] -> 152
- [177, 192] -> 194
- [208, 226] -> 216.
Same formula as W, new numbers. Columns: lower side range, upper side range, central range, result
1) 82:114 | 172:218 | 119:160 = 4.36 ch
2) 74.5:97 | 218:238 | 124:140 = 1.90 ch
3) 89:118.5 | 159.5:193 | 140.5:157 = 0.70 ch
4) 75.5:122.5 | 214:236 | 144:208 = 7.96 ch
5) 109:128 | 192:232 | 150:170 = 3.68 ch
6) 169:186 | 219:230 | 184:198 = -1.38 ch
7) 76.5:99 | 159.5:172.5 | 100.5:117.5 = -0.46 ch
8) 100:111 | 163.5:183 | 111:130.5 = -0.22 ch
